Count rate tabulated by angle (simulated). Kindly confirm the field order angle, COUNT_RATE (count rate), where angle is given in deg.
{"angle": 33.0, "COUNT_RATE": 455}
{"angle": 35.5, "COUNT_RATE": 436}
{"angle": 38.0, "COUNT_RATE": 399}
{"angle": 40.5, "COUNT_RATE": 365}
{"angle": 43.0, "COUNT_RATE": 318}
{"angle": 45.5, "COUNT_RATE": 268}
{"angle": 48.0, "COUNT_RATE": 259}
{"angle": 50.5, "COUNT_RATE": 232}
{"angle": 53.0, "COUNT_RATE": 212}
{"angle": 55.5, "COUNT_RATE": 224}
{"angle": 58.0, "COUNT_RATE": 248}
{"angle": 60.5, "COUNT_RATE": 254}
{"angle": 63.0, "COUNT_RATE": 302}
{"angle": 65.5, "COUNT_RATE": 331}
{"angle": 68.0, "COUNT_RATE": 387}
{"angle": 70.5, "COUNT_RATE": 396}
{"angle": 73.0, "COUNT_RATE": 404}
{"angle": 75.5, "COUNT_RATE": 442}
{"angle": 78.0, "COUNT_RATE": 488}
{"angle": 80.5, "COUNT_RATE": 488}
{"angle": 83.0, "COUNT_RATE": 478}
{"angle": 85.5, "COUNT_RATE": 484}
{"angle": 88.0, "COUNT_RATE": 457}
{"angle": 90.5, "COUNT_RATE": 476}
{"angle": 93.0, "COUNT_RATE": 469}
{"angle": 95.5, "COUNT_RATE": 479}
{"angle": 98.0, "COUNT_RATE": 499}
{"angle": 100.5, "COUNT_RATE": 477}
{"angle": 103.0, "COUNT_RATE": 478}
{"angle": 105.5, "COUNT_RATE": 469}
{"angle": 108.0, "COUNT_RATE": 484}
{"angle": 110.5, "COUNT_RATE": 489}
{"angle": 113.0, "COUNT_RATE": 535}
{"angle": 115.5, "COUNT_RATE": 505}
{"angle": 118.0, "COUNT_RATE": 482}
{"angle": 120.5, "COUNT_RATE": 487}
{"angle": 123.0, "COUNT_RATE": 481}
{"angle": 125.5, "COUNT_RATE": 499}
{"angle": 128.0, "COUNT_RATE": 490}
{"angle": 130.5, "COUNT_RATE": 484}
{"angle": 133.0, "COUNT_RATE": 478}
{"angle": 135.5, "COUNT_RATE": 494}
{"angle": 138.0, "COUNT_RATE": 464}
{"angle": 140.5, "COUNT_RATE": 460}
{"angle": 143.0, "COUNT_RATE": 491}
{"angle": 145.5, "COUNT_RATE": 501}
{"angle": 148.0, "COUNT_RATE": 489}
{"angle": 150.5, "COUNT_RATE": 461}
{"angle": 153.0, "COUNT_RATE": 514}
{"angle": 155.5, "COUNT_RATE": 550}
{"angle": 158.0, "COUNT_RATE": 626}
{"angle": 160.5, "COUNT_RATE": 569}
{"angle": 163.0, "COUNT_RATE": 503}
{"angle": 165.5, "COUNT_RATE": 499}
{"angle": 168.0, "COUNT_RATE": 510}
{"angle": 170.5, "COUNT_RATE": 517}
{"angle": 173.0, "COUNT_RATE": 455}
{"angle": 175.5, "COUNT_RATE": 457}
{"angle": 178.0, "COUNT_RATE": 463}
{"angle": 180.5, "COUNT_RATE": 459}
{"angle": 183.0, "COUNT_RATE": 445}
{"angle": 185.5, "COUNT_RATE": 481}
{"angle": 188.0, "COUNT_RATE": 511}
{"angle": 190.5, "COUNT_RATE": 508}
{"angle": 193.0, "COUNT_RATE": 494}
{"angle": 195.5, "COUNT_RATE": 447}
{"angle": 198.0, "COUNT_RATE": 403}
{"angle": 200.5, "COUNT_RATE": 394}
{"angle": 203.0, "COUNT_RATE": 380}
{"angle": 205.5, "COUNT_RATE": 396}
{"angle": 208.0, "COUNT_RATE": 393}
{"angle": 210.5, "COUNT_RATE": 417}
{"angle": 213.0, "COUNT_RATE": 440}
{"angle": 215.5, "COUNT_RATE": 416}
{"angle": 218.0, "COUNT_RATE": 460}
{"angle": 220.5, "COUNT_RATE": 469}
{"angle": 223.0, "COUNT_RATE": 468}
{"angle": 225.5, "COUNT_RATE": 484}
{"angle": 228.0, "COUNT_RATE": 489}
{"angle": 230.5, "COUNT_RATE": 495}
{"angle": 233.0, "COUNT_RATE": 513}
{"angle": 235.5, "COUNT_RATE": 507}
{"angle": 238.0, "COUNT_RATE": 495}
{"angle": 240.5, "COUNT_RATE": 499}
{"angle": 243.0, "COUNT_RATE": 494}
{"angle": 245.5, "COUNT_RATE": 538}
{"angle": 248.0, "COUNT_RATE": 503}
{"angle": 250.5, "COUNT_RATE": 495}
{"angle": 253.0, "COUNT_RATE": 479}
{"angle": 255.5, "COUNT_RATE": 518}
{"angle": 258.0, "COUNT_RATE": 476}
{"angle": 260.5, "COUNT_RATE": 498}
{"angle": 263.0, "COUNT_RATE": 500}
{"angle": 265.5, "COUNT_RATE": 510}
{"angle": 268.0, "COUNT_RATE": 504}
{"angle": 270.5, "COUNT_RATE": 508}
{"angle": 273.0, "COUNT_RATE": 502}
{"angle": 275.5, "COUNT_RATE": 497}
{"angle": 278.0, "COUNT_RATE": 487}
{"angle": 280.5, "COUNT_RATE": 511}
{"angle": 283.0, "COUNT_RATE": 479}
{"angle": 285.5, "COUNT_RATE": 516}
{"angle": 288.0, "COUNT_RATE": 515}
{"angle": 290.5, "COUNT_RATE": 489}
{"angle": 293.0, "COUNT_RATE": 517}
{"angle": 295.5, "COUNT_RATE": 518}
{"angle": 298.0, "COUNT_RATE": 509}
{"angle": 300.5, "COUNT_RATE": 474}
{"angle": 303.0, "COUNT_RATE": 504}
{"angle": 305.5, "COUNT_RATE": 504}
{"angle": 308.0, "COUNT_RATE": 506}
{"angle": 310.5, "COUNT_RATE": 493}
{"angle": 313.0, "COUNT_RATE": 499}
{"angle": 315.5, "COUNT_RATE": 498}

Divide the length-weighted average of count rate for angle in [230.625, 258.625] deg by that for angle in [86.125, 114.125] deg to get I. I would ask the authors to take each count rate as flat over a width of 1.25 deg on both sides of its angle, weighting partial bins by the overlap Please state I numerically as 1.04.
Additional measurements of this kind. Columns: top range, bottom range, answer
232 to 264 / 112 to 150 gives 1.03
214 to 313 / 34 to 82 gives 1.45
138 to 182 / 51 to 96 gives 1.30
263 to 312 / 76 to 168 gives 1.02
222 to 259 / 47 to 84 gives 1.45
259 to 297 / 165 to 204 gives 1.09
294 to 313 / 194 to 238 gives 1.12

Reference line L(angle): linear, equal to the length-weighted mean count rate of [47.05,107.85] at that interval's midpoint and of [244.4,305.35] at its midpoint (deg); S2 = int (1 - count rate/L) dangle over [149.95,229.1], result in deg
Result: -2.9 deg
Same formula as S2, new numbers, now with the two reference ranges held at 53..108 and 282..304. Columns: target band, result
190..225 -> 2.4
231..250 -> -1.0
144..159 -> -2.7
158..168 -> -2.0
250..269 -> -0.4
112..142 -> -3.9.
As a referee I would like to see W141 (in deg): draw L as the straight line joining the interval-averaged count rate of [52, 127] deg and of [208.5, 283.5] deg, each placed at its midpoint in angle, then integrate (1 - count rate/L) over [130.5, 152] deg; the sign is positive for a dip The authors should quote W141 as -1.5 deg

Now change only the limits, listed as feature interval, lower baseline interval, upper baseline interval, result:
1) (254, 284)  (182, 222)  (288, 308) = -0.92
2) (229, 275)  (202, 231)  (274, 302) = -3.02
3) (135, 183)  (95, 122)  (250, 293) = -0.48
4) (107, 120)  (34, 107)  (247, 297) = -2.74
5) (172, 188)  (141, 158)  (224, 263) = 1.30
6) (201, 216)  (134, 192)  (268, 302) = 2.79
